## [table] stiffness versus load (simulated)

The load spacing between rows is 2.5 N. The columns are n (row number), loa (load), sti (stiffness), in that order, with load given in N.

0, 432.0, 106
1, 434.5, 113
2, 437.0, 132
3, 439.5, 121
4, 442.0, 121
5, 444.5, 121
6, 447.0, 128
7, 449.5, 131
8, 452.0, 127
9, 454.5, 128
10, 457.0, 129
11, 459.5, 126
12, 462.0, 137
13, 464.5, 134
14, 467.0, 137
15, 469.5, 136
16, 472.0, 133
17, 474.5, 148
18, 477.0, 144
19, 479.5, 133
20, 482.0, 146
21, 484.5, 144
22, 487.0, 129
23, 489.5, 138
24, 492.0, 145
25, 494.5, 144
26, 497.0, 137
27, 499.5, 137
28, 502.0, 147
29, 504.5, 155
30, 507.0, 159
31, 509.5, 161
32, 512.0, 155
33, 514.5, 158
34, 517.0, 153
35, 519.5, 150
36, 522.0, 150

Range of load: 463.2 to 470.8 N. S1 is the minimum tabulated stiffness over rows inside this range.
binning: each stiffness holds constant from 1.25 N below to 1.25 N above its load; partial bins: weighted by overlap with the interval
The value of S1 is 134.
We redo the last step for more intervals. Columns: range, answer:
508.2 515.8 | 155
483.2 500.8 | 129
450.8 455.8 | 127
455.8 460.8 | 126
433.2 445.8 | 113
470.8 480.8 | 133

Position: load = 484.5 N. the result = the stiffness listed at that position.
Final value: 144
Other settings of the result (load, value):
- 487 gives 129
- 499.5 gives 137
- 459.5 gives 126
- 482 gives 146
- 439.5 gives 121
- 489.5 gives 138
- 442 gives 121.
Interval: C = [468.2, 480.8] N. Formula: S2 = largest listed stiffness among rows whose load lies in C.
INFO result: 148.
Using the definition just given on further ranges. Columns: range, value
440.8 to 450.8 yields 131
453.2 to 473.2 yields 137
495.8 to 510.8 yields 161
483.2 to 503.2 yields 147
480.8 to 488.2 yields 146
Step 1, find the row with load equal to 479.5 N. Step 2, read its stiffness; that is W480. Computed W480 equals 133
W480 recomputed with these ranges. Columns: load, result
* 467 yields 137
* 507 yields 159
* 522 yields 150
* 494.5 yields 144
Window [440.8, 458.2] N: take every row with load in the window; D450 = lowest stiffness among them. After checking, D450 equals 121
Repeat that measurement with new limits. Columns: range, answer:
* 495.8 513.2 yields 137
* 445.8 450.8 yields 128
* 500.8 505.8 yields 147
